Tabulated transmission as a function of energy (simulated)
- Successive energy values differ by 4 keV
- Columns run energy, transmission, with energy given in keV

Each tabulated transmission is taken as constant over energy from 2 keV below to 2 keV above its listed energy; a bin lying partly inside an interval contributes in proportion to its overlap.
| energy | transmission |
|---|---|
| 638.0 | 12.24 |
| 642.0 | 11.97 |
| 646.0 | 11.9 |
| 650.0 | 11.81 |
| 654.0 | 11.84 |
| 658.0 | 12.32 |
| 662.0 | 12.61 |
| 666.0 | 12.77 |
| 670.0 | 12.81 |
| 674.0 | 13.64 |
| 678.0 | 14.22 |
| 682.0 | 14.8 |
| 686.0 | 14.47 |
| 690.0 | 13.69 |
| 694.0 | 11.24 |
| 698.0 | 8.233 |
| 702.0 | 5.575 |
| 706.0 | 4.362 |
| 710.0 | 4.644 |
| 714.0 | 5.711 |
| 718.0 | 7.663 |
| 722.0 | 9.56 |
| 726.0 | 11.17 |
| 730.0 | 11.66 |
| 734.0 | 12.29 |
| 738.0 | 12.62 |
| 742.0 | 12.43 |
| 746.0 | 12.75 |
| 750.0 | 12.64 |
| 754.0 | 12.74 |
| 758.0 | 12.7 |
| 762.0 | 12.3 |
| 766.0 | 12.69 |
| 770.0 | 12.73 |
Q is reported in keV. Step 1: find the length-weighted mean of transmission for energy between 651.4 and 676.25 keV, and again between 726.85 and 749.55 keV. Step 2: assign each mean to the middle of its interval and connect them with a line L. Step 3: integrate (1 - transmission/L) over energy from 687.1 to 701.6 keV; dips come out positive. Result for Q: 2.2 keV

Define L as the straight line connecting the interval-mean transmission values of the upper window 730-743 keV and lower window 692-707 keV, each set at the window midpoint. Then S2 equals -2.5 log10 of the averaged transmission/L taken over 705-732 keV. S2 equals 0.28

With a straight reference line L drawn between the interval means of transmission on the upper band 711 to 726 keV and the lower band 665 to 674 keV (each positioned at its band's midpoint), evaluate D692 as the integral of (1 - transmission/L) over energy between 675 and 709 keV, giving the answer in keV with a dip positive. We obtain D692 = 0.64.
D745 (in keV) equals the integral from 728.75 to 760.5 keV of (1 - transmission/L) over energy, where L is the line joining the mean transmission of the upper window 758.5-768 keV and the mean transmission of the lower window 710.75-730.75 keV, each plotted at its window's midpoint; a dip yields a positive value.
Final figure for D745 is -5.0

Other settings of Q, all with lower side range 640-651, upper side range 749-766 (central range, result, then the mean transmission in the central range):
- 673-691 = -3.1 keV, 14.2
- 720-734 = 1.6 keV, 11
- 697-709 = 6.4 keV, 5.76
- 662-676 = -1.1 keV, 13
